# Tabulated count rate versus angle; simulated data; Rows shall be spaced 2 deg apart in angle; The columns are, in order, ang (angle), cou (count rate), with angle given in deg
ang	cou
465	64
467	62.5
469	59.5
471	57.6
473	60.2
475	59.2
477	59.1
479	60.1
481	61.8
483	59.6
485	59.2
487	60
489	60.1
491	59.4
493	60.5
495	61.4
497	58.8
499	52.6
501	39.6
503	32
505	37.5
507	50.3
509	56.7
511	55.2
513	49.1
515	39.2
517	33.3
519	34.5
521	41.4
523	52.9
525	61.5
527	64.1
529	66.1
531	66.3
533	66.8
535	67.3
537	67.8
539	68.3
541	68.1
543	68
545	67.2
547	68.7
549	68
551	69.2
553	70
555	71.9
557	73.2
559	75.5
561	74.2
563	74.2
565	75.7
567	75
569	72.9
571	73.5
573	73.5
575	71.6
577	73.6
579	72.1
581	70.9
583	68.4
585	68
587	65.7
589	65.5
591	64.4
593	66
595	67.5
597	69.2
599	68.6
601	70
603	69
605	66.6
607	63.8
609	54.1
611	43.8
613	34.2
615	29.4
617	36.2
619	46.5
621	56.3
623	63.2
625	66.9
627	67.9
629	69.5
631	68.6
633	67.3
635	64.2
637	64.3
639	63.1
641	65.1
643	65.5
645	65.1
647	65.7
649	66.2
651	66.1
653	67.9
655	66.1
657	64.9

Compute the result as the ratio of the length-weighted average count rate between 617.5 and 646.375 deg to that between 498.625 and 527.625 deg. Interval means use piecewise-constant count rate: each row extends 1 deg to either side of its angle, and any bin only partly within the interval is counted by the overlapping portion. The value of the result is 1.4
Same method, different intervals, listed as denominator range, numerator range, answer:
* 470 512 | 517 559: 1.15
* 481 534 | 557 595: 1.34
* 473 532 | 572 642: 1.17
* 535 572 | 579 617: 0.86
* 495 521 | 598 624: 1.19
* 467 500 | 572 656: 1.06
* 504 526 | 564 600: 1.51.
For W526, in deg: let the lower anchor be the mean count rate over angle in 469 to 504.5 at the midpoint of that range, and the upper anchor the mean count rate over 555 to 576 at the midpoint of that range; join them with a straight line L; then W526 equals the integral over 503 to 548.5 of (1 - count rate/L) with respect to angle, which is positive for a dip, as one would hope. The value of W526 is 6.3 deg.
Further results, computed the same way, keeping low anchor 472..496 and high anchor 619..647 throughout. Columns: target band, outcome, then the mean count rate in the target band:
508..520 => 3.2 deg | 44.7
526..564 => -4.5 deg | 69.2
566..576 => -1.7 deg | 73.3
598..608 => -0.6 deg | 67.6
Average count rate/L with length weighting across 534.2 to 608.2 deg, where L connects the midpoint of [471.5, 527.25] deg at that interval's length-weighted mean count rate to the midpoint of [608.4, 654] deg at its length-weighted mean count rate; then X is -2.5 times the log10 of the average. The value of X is -0.24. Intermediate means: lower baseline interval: 52.7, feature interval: 69.8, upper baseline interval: 59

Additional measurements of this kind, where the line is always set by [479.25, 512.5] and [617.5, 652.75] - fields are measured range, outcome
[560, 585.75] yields -0.217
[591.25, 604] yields -0.116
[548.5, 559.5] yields -0.220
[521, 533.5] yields -0.088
